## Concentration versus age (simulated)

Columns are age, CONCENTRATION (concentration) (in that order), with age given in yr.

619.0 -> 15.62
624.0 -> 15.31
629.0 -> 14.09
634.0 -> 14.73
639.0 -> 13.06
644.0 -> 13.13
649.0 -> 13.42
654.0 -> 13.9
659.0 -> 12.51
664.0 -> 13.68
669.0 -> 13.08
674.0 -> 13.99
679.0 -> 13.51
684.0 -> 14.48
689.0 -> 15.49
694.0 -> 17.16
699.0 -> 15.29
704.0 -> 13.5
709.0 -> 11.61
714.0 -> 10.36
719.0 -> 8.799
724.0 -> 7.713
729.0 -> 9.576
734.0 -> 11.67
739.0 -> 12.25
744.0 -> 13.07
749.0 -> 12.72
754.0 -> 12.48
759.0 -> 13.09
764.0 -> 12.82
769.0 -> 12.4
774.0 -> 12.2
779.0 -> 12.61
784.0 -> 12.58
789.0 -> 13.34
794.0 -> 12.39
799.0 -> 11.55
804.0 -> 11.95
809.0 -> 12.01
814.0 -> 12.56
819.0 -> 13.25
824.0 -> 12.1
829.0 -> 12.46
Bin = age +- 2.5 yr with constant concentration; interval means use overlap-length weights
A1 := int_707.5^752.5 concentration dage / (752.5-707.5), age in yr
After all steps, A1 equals 10.9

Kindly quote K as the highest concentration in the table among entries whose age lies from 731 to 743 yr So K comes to 12.25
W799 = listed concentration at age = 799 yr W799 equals 11.55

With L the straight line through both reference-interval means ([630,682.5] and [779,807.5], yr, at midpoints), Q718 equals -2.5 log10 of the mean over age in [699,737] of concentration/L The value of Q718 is 0.203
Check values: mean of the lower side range 13.5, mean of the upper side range 12.4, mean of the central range 10.8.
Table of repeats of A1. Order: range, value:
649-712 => 14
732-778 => 12.5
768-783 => 12.4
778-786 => 12.6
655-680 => 13.4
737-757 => 12.7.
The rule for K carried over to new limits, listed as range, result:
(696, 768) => 15.29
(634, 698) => 17.16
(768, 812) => 13.34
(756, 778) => 13.09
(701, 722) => 13.5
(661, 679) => 13.99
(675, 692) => 15.49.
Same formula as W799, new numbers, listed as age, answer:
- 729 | 9.576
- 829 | 12.46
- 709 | 11.61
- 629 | 14.09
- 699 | 15.29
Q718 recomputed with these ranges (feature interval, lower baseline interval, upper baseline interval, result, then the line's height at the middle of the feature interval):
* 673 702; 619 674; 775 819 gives -0.12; 13.4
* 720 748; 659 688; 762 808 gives 0.20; 13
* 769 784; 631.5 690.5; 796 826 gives 0.01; 12.6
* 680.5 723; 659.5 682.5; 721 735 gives -0.15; 11.3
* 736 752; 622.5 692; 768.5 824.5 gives 0.03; 13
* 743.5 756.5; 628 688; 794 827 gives 0.01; 12.8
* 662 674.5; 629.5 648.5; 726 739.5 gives -0.06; 12.8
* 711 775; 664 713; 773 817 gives 0.15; 13.2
